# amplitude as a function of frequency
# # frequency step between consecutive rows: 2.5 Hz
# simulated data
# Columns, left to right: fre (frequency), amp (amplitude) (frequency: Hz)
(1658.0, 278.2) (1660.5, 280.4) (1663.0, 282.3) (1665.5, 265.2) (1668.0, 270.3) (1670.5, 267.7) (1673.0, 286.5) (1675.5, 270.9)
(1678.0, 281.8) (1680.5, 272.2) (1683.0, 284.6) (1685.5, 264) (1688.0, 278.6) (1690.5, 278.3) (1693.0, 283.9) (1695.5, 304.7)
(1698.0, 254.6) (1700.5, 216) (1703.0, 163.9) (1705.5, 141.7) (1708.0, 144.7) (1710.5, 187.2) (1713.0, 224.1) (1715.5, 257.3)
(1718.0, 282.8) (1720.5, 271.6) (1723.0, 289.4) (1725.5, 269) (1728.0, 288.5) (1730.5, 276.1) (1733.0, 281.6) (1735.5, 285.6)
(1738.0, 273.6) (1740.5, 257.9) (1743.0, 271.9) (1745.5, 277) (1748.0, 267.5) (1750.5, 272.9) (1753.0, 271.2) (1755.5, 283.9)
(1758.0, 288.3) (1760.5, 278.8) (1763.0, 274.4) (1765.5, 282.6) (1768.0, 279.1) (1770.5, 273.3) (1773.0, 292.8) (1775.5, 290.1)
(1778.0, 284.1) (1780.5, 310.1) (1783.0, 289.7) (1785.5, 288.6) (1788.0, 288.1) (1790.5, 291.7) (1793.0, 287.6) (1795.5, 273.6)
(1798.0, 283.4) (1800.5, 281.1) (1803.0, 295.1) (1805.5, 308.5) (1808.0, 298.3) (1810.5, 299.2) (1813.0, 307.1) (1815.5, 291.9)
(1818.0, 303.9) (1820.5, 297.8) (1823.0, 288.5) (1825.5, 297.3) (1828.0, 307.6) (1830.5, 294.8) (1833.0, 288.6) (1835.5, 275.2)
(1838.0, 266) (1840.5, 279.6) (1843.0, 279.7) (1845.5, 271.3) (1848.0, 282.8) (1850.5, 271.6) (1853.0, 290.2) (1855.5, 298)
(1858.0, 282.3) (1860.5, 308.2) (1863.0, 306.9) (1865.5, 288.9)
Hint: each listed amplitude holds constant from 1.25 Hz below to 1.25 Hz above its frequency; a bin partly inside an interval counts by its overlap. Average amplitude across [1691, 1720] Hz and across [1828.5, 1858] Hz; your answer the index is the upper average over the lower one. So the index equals 1.25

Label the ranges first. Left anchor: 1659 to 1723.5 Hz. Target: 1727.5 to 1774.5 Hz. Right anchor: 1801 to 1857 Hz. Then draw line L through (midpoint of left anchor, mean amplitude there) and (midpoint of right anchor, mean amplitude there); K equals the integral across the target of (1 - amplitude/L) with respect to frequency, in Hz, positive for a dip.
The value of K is -1.40 Hz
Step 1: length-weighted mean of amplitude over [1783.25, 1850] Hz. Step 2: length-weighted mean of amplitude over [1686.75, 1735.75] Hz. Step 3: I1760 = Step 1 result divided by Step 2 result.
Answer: 1.2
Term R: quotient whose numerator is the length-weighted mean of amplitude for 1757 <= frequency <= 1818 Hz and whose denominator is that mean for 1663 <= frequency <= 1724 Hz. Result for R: 1.1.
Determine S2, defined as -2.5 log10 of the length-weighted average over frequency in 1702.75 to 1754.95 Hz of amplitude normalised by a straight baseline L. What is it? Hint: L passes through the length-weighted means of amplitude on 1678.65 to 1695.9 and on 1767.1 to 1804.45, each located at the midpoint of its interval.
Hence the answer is 0.12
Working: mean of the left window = 280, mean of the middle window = 252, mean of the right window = 287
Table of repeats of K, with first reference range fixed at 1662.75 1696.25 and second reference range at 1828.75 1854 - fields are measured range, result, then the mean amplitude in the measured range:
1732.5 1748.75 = 0.3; 273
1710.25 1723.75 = 1.1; 255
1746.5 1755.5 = 0.2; 273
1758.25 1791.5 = -0.9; 286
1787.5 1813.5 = -1.1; 292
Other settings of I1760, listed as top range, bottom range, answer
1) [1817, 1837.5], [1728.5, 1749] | 1.07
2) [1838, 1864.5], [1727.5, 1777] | 1.03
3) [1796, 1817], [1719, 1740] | 1.06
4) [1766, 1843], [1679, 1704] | 1.11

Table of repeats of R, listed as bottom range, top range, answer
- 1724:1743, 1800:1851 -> 1.05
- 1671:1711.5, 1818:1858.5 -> 1.17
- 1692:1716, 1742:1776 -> 1.29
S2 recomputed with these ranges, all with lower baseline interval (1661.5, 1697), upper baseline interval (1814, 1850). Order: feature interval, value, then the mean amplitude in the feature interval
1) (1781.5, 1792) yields -0.02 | 290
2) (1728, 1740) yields 0.01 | 279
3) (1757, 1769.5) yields 0.01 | 280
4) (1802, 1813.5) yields -0.06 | 301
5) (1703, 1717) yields 0.42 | 190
